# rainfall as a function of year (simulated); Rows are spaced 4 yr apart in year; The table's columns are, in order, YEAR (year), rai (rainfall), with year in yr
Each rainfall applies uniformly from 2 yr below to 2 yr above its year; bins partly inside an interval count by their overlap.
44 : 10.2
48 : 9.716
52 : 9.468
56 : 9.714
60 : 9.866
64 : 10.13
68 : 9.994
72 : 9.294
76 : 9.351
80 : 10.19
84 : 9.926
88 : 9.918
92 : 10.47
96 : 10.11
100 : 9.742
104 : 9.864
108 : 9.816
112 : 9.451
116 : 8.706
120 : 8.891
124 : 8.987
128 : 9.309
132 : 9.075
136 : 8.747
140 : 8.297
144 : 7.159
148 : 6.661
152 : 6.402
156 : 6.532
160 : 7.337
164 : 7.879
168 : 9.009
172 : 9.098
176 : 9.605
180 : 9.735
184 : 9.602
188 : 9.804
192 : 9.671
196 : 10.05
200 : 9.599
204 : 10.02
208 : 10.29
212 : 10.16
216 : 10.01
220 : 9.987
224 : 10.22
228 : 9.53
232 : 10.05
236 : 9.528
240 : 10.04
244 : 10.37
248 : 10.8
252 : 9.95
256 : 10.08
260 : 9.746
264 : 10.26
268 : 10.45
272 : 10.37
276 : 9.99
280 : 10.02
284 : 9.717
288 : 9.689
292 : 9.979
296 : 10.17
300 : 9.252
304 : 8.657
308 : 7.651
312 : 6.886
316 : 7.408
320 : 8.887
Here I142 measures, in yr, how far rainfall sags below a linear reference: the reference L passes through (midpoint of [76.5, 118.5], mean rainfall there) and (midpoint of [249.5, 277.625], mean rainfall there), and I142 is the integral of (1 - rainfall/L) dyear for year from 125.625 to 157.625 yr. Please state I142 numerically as 6.7 yr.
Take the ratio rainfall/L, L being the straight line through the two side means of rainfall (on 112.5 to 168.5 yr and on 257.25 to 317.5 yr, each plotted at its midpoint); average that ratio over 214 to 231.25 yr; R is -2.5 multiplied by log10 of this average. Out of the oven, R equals -0.13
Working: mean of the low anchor 8.08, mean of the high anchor 9.37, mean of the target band 9.94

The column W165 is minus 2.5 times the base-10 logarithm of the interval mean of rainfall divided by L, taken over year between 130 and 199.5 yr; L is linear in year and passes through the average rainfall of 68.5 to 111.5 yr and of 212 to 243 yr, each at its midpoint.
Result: 0.16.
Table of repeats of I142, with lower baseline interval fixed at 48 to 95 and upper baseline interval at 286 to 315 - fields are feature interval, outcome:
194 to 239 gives -3.6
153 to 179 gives 3.3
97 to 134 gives 1.2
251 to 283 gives -3.9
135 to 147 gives 2.1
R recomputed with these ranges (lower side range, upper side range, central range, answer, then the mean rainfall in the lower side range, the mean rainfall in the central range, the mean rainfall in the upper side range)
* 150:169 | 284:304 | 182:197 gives -0.235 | 7.35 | 9.76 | 9.66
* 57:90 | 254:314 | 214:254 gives -0.050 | 9.83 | 10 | 9.53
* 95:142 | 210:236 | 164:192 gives 0.031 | 9.23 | 9.38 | 9.96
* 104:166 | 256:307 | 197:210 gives -0.112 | 8.27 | 9.98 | 9.82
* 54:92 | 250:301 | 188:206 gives 0.012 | 9.85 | 9.83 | 9.99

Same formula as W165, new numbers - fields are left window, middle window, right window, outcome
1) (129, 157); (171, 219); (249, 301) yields -0.15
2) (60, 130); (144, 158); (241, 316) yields 0.41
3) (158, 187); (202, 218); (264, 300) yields -0.09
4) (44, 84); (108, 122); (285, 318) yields 0.05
